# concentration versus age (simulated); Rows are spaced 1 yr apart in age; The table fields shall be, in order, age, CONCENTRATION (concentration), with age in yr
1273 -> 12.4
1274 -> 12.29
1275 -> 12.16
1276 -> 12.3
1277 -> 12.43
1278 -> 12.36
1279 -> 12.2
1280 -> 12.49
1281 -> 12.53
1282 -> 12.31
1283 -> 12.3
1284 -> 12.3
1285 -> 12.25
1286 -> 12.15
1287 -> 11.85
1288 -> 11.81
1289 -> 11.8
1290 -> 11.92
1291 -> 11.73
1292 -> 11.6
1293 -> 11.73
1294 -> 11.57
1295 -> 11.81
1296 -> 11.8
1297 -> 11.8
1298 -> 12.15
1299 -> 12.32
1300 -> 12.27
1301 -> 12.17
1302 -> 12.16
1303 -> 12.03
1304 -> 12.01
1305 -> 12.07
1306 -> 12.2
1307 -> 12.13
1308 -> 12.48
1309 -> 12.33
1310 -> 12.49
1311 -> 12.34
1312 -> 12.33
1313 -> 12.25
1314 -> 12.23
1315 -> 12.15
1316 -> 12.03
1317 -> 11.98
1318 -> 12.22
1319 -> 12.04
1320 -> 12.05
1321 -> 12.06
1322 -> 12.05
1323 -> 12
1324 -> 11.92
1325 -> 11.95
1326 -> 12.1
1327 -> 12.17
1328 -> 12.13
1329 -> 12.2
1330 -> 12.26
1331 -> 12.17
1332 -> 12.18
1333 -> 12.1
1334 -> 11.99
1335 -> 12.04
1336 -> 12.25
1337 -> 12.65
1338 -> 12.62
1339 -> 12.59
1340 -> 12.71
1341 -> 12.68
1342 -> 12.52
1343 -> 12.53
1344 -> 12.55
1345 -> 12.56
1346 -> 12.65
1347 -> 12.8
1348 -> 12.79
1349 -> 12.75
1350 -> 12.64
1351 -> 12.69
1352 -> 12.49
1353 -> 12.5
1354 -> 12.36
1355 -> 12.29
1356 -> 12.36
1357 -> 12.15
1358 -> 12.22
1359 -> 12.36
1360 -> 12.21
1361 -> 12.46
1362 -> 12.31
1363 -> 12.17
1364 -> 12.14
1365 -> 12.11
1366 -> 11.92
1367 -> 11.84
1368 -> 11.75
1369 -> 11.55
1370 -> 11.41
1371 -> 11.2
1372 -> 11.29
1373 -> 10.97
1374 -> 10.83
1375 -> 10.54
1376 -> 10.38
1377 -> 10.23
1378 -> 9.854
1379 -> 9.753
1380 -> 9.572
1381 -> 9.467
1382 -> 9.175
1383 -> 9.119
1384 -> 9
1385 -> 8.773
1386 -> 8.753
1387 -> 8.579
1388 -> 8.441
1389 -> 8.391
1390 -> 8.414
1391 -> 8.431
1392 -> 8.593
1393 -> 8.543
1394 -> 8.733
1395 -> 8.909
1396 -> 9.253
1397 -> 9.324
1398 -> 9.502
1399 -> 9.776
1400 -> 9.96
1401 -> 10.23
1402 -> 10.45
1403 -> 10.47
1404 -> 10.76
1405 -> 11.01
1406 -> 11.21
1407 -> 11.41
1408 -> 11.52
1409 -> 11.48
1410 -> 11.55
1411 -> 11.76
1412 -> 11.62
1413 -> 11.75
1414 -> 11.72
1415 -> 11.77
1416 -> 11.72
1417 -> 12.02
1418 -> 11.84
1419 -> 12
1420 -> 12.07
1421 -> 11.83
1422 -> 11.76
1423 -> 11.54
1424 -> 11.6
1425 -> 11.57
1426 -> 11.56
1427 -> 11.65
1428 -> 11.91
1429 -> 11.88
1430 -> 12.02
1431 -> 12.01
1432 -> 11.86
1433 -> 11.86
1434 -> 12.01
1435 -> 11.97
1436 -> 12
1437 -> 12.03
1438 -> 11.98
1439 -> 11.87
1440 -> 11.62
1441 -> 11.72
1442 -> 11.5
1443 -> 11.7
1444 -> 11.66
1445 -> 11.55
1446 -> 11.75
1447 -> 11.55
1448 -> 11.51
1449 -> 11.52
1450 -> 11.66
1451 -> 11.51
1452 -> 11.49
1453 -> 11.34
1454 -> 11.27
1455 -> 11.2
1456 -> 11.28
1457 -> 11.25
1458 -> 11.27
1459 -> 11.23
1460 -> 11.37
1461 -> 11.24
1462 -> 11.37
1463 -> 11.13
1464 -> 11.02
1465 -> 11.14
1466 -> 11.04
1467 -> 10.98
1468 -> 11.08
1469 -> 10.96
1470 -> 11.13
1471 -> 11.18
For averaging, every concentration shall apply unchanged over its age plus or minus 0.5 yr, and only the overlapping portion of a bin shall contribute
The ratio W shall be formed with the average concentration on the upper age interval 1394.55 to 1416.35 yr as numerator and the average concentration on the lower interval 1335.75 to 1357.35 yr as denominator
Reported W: 0.86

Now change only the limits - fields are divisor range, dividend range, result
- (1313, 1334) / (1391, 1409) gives 0.82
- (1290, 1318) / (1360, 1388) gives 0.88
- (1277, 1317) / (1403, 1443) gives 0.97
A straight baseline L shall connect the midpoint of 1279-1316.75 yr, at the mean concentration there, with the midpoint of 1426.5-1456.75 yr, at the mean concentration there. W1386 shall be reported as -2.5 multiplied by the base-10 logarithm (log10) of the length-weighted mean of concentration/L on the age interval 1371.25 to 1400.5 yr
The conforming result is 0.25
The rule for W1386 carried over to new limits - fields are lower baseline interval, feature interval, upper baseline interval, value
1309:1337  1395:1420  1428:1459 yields 0.078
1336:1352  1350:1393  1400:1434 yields 0.138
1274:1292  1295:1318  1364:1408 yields -0.045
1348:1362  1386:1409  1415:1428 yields 0.236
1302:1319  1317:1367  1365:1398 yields -0.111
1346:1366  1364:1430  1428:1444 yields 0.145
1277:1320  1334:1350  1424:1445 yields -0.048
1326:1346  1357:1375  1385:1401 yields -0.118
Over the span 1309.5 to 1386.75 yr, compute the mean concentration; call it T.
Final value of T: 11.8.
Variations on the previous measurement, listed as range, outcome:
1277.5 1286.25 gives 12.3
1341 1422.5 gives 11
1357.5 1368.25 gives 12.1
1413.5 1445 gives 11.8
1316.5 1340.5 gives 12.2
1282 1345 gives 12.2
